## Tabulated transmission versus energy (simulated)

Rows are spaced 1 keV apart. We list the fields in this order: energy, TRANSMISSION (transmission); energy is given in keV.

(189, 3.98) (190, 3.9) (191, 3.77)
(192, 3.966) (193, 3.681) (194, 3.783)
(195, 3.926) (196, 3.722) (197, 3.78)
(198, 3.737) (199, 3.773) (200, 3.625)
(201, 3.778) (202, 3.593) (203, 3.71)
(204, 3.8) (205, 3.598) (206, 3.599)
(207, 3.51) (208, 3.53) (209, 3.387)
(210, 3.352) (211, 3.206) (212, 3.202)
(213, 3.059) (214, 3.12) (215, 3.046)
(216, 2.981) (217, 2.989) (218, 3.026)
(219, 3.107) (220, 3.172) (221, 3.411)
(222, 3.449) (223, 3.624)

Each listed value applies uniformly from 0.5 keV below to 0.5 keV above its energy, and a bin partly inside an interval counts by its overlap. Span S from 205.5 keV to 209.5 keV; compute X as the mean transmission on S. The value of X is 3.51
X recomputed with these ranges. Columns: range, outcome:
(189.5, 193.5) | 3.83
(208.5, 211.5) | 3.31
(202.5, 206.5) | 3.68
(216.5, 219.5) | 3.04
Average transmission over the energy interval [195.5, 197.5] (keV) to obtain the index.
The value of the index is 3.75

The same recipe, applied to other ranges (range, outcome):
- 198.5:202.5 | 3.69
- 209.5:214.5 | 3.19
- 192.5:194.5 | 3.73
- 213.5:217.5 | 3.03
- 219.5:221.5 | 3.29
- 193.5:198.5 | 3.79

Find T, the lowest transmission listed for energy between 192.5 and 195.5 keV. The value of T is 3.681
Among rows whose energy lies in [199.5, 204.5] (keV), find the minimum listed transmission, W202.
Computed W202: 3.593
